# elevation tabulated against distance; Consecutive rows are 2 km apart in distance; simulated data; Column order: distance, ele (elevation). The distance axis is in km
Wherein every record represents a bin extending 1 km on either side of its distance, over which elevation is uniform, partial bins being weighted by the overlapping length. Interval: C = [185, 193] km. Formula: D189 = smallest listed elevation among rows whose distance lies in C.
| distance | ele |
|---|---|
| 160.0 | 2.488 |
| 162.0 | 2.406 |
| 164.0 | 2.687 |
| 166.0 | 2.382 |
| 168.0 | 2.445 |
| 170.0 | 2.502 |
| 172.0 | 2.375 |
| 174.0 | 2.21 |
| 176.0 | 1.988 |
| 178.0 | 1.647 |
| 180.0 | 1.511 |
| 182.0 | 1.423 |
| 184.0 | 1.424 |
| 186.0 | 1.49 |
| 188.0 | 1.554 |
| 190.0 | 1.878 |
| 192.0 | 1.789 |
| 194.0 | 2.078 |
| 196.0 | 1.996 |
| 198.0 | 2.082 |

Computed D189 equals 1.49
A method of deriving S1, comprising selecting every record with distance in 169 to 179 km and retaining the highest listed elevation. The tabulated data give 2.502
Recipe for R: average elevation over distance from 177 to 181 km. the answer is 1.58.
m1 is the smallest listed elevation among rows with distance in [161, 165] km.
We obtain 2.406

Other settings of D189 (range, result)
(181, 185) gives 1.423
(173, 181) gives 1.511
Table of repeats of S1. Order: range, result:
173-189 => 2.21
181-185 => 1.424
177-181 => 1.647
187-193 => 1.878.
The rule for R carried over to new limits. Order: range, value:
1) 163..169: 2.5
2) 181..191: 1.55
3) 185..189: 1.52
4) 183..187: 1.46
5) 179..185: 1.45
